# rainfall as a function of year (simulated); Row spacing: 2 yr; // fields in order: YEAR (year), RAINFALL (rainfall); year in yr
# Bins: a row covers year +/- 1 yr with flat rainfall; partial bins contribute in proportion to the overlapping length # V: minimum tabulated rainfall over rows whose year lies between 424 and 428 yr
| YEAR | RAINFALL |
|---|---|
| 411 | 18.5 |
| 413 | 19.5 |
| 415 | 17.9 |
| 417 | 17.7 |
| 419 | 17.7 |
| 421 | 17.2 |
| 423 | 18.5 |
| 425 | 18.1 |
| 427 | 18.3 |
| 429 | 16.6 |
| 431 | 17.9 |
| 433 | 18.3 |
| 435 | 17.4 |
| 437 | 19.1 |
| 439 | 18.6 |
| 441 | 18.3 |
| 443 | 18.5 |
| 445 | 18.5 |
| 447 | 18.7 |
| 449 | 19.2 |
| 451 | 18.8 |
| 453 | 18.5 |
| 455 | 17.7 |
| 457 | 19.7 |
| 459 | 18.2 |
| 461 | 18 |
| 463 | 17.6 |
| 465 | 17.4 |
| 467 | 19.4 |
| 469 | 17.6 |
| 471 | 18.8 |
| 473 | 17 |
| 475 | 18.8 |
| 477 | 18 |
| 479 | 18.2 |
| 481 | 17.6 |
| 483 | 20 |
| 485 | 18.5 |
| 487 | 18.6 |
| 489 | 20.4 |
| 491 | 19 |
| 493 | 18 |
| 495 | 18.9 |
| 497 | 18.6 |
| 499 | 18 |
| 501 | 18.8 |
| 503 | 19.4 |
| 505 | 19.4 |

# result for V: 18.1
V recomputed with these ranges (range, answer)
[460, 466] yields 17.4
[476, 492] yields 17.6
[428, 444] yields 16.6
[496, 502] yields 18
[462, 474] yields 17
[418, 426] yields 17.2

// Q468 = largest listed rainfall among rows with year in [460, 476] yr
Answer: 19.4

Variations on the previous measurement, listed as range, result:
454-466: 19.7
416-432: 18.5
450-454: 18.8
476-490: 20.4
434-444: 19.1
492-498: 18.9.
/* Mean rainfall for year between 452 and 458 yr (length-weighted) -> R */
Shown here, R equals 18.6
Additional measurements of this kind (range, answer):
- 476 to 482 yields 17.9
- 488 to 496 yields 19.1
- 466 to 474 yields 18.2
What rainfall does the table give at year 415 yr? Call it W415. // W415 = 17.9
